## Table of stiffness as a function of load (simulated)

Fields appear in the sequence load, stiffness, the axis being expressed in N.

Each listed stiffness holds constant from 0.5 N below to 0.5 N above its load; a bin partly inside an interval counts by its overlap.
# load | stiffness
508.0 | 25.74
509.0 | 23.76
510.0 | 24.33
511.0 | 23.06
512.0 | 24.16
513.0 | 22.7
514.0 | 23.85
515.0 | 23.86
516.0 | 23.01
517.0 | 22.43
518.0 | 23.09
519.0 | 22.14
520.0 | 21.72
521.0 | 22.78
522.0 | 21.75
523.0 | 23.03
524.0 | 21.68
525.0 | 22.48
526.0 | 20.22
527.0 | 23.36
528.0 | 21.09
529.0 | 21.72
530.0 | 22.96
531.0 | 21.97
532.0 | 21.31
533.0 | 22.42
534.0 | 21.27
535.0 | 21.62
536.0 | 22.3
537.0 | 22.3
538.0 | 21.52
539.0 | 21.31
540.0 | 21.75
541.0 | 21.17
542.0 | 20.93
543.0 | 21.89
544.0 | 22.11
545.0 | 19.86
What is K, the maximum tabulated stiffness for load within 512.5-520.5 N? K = 23.86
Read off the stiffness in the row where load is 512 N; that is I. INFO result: 24.16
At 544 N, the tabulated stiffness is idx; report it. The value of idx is 22.11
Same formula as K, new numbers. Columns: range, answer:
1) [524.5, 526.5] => 22.48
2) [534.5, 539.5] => 22.3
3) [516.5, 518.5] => 23.09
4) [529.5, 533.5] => 22.96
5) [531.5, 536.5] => 22.42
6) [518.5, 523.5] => 23.03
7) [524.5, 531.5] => 23.36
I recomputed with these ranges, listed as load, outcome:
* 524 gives 21.68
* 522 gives 21.75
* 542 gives 20.93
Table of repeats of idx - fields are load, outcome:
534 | 21.27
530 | 22.96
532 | 21.31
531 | 21.97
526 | 20.22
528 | 21.09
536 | 22.3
